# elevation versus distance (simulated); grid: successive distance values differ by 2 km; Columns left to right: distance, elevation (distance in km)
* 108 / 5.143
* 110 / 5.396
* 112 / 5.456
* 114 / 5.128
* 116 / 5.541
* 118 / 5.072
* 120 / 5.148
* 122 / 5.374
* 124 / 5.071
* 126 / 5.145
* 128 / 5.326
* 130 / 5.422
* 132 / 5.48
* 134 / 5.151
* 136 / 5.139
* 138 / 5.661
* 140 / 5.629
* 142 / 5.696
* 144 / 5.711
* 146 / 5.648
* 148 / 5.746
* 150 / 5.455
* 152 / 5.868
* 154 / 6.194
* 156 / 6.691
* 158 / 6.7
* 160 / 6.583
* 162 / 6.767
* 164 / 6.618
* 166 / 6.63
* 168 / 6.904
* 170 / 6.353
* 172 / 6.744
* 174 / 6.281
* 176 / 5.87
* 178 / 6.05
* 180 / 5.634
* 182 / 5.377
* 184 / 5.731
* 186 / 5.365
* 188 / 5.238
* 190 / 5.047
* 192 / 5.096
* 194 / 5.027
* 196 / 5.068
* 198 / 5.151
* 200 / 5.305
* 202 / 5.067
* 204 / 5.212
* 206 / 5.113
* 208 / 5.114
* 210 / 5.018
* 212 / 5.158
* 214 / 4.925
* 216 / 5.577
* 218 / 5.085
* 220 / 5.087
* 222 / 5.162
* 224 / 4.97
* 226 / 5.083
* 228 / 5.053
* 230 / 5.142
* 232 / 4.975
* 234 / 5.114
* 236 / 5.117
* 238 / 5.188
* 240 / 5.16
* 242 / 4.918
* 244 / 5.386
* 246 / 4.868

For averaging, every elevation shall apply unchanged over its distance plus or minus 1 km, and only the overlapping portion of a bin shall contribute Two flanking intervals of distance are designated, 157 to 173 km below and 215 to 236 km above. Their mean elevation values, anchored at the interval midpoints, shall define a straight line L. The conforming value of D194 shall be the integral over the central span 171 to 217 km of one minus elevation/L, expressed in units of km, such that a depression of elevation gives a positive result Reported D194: 4.1 km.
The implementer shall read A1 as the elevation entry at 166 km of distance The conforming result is 6.63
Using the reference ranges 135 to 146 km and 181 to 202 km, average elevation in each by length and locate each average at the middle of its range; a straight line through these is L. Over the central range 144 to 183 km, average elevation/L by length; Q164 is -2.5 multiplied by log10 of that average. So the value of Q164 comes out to -0.15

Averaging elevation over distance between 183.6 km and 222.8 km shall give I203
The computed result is 5.17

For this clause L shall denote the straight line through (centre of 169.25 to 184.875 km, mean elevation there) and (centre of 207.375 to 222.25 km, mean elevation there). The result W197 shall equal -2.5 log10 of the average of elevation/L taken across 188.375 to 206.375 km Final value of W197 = 0.084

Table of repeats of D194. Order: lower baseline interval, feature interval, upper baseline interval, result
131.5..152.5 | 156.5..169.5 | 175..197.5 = -2.9 km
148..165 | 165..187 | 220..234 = -0.4 km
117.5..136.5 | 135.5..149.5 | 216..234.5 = -1.1 km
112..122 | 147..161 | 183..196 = -2.5 km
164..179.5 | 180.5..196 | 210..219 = 1.7 km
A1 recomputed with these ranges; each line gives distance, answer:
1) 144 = 5.711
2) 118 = 5.072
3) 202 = 5.067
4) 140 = 5.629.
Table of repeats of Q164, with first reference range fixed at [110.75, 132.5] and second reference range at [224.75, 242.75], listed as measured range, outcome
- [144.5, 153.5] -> -0.09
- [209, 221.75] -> -0.01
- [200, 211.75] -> 0.00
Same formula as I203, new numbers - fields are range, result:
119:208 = 5.69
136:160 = 5.91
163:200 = 5.77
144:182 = 6.23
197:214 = 5.13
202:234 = 5.11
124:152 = 5.48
